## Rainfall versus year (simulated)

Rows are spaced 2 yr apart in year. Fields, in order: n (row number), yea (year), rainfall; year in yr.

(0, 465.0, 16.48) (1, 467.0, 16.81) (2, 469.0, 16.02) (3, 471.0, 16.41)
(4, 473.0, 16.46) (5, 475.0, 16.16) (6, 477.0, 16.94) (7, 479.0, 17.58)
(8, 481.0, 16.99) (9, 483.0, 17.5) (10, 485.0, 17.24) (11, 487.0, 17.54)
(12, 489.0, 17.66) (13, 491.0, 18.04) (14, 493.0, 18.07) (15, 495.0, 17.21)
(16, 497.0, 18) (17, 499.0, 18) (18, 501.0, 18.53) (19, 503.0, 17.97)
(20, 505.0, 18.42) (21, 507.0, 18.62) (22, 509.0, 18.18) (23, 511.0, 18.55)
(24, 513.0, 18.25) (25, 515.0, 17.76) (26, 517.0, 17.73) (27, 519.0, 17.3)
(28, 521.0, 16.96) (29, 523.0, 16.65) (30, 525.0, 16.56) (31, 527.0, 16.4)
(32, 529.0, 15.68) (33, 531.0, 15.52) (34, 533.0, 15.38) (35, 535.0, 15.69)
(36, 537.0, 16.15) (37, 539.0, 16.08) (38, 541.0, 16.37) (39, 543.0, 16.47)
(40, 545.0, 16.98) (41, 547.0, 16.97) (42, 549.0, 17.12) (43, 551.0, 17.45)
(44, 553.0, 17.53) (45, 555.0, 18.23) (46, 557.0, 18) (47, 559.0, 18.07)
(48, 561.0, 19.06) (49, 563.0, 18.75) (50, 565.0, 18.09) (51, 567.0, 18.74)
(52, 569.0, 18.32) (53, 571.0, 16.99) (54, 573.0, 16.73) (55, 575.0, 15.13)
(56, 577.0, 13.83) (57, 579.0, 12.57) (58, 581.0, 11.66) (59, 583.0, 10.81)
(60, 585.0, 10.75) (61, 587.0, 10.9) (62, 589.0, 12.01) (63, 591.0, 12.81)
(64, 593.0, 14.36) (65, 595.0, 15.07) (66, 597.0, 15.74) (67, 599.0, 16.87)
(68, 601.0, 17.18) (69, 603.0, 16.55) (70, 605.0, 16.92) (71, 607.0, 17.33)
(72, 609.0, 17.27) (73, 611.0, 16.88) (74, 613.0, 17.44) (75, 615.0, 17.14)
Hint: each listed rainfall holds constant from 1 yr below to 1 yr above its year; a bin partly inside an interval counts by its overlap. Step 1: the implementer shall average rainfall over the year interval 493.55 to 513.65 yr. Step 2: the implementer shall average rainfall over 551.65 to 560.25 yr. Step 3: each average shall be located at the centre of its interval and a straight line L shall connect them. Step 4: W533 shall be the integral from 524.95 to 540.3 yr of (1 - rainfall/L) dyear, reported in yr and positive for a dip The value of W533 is 1.8 yr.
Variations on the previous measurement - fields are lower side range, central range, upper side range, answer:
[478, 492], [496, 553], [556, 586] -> -1.35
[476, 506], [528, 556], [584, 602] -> -1.28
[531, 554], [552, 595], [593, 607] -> 2.68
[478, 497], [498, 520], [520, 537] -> -1.73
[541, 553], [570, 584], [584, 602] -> 1.02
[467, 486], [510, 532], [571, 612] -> -1.46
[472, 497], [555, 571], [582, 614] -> -2.72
